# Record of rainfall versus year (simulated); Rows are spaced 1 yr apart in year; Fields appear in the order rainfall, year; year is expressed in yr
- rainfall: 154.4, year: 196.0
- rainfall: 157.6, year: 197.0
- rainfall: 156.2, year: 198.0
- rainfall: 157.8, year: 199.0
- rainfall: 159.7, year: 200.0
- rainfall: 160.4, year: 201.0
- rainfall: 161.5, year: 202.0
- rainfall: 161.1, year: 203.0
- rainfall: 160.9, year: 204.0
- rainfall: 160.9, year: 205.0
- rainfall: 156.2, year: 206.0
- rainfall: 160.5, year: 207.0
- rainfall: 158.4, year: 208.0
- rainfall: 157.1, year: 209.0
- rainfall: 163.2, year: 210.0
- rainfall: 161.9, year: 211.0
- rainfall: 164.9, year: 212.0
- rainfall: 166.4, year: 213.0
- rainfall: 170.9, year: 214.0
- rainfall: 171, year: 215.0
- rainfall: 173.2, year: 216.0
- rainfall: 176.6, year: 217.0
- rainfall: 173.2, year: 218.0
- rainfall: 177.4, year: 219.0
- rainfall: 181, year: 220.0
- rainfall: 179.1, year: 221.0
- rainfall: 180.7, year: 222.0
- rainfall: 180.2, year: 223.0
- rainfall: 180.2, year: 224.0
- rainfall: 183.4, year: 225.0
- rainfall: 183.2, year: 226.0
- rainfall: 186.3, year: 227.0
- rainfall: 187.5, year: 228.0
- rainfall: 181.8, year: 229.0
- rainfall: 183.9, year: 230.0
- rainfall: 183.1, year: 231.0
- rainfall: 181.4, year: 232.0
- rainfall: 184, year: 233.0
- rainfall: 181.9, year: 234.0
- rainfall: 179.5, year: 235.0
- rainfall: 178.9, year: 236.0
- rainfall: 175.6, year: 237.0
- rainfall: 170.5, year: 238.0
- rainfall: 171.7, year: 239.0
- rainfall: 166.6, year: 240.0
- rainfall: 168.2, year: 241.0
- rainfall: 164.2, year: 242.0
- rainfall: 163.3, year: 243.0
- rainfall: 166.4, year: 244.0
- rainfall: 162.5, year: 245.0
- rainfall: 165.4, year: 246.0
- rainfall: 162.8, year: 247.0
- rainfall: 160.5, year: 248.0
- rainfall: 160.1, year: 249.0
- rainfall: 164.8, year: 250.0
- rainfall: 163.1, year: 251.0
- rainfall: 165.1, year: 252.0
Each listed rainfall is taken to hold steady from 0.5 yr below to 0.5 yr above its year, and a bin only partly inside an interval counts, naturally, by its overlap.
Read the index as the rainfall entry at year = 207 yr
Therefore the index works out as 160.5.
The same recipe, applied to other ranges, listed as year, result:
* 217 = 176.6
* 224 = 180.2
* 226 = 183.2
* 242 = 164.2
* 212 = 164.9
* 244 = 166.4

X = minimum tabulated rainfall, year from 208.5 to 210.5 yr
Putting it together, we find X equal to 157.1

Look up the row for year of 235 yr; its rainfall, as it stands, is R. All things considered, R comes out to 179.5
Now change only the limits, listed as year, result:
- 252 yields 165.1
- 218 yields 173.2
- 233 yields 184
